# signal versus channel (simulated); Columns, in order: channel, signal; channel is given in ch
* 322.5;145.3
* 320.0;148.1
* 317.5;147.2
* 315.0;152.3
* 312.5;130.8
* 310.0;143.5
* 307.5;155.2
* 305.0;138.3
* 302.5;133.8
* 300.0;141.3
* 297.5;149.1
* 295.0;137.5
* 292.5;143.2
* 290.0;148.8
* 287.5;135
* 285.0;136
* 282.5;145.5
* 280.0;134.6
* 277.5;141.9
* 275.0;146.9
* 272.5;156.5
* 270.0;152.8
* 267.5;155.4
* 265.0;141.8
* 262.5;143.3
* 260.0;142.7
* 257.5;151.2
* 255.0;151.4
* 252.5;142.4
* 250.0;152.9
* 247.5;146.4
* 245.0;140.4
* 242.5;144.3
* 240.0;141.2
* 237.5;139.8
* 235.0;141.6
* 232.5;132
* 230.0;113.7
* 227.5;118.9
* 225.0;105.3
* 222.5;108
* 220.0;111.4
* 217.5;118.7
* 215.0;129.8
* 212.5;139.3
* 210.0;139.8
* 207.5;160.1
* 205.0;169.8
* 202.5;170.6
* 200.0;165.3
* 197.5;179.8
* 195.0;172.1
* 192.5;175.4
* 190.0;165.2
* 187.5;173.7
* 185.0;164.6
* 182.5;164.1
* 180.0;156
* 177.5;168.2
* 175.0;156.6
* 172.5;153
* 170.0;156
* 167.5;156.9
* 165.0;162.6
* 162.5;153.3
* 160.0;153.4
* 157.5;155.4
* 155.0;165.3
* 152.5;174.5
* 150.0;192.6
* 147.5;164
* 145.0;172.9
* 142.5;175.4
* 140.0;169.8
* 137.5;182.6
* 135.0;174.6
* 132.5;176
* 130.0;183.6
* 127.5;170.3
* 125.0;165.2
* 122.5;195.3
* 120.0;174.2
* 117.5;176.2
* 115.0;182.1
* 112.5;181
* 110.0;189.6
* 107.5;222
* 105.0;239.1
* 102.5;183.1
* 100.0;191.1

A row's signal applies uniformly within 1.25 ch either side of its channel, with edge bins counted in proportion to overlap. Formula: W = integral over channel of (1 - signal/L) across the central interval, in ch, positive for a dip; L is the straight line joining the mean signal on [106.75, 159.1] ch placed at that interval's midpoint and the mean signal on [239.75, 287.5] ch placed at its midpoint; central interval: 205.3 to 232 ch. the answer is 5.2 ch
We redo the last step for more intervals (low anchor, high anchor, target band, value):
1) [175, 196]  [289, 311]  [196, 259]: 7.0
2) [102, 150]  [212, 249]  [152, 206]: -3.2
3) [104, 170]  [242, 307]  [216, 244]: 5.3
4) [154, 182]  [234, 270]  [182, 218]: -1.5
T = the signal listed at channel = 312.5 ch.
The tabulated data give 130.8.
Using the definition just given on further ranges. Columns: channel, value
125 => 165.2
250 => 152.9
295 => 137.5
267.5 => 155.4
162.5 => 153.3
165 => 162.6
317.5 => 147.2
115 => 182.1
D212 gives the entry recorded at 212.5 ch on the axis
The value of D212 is 139.3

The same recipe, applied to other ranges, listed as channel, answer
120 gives 174.2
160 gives 153.4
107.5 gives 222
